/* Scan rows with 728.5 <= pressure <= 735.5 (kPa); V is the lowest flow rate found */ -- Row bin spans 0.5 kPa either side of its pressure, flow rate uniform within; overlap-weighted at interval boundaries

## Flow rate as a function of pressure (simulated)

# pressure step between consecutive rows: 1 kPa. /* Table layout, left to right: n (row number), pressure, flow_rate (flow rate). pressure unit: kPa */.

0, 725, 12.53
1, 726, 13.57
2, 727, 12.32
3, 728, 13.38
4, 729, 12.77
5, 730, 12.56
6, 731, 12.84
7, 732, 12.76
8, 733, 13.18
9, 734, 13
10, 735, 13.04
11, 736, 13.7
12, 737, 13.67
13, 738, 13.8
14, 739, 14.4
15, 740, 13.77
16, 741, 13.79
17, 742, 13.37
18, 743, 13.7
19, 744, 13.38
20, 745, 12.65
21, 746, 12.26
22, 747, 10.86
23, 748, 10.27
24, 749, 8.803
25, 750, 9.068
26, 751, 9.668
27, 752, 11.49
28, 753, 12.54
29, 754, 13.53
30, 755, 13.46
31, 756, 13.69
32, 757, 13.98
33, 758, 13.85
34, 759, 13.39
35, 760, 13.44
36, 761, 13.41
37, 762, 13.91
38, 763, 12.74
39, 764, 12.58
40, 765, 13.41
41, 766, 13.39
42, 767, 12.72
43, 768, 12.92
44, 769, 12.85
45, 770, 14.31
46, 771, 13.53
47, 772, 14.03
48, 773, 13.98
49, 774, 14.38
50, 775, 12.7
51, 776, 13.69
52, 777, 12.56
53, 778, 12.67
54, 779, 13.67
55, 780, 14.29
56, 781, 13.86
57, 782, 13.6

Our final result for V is 12.56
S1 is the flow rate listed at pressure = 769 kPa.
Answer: 12.85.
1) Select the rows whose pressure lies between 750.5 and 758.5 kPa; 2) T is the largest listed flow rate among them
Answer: 13.98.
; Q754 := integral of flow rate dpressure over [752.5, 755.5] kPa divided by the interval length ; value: 13.2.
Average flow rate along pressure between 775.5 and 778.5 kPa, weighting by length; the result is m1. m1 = 13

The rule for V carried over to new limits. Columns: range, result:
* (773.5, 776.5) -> 12.7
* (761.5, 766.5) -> 12.58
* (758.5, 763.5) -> 12.74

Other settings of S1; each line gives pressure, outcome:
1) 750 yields 9.068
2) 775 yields 12.7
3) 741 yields 13.79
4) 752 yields 11.49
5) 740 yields 13.77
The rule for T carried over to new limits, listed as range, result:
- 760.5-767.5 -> 13.91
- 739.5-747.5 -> 13.79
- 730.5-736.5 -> 13.7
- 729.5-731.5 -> 12.84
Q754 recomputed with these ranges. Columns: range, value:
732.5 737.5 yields 13.3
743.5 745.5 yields 13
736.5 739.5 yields 14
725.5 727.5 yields 12.9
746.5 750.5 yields 9.75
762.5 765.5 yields 12.9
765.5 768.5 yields 13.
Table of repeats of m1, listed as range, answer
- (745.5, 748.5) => 11.1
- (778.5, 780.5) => 14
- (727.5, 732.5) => 12.9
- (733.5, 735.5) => 13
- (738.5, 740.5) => 14.1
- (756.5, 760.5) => 13.7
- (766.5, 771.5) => 13.3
